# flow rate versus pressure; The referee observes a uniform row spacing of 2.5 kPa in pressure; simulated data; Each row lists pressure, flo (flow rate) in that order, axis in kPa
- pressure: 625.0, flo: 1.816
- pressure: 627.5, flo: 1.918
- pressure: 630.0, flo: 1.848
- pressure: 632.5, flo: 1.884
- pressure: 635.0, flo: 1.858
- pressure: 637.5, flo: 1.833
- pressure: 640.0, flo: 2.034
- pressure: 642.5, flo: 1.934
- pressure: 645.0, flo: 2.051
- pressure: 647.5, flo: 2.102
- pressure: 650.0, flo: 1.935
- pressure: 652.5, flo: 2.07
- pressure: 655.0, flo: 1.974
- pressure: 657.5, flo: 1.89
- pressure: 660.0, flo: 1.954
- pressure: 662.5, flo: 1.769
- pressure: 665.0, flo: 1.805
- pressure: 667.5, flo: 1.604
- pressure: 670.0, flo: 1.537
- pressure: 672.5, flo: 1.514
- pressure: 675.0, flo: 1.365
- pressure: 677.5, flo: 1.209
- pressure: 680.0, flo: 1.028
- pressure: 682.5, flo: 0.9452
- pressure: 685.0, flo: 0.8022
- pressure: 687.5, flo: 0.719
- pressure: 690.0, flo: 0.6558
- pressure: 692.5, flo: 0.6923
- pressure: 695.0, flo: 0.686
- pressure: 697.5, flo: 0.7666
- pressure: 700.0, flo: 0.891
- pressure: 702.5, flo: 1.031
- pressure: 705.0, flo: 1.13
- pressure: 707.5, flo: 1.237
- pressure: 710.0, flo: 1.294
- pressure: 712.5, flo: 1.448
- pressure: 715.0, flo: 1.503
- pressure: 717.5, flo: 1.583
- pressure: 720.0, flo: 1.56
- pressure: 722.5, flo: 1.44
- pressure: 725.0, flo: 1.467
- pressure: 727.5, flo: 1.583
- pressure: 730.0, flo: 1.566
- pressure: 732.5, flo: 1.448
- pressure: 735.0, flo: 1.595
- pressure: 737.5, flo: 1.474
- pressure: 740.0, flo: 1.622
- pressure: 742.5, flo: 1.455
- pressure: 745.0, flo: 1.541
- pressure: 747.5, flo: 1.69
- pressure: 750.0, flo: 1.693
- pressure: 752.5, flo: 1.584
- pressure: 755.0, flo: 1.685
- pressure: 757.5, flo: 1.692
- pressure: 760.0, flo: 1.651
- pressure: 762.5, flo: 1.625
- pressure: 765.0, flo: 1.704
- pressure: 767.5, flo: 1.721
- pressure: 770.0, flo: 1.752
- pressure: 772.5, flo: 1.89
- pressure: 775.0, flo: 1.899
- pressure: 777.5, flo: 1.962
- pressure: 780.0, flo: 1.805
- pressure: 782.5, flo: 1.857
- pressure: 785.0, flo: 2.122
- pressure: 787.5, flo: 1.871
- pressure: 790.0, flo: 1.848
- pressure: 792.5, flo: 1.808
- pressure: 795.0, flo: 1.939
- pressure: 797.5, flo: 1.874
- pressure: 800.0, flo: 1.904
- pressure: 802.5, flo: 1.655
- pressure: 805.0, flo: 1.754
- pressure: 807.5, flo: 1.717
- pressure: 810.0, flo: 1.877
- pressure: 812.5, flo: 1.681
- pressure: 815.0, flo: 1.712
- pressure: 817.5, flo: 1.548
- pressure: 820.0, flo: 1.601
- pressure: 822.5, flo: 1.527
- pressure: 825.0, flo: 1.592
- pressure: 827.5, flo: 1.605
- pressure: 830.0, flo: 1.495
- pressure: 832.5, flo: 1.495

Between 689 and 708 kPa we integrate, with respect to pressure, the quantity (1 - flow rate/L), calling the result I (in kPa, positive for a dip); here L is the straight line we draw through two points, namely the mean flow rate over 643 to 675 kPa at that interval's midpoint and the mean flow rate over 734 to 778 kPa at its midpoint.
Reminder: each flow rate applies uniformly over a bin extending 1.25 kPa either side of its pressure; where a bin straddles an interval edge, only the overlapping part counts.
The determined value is 9.59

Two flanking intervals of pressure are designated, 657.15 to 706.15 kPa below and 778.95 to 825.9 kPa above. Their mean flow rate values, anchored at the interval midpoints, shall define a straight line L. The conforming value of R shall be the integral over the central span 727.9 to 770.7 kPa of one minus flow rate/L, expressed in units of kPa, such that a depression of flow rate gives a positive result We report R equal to -2.8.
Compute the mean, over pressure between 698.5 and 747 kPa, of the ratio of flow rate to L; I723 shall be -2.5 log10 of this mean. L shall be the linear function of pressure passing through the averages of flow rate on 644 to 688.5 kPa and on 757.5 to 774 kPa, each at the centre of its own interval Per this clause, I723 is 0.17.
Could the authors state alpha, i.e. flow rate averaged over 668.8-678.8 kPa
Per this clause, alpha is 1.4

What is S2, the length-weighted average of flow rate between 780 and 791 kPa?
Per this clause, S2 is 1.91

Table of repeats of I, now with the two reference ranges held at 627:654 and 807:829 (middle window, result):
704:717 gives 3.48 kPa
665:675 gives 1.80 kPa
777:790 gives -1.58 kPa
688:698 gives 6.26 kPa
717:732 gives 2.34 kPa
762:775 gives -0.21 kPa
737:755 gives 1.82 kPa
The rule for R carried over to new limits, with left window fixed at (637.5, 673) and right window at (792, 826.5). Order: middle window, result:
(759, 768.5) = 0.51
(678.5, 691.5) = 7.13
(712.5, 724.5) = 2.01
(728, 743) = 2.21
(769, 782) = -0.78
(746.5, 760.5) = 0.89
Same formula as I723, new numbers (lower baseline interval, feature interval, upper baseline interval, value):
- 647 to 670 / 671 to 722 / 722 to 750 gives 0.46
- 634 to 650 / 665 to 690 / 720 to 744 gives 0.44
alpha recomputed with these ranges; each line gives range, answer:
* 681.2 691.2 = 0.782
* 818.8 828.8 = 1.58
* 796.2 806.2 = 1.8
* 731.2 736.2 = 1.52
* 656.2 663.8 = 1.87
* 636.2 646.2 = 1.96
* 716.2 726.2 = 1.51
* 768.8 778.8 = 1.88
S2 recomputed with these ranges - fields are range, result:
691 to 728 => 1.21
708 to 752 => 1.52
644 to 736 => 1.4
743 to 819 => 1.77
